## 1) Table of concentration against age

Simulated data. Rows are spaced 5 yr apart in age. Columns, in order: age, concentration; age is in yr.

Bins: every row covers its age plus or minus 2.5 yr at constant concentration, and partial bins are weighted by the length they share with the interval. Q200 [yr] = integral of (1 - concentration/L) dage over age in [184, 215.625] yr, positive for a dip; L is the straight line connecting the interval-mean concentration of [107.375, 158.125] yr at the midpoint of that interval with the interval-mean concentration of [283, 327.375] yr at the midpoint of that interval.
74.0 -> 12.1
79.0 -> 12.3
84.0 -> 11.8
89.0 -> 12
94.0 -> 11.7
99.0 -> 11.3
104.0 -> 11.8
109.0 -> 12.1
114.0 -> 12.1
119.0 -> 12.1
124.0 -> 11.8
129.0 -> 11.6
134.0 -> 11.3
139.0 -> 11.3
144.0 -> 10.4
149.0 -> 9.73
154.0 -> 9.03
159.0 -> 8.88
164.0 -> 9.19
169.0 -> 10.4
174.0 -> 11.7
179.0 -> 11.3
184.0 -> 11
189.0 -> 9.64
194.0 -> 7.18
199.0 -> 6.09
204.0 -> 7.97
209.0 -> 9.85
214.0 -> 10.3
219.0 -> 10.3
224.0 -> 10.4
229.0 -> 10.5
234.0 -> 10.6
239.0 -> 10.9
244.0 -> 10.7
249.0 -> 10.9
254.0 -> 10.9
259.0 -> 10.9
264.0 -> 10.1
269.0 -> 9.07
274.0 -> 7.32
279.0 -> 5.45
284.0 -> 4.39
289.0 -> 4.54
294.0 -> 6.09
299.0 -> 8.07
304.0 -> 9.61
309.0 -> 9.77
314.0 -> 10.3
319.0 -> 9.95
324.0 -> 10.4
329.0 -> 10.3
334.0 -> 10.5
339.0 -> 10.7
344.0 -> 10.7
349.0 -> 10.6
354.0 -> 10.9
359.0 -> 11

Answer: 4.2 yr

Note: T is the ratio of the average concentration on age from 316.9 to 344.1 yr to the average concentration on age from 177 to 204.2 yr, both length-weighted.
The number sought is 1.17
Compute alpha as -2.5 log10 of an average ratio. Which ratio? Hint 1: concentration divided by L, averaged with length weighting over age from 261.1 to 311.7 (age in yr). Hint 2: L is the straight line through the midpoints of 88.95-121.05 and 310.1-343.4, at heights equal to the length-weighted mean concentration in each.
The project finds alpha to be 0.38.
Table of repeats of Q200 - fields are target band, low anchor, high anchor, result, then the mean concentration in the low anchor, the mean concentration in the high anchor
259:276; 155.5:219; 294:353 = 1.0 yr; 9.48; 9.93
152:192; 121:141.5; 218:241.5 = 3.6 yr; 11.5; 10.6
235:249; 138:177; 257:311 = -3.8 yr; 10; 7.71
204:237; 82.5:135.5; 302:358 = 2.7 yr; 11.8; 10.4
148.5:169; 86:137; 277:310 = 2.3 yr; 11.8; 6.73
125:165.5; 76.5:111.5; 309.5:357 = 4.6 yr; 11.9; 10.5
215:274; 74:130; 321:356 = 4.0 yr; 11.9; 10.6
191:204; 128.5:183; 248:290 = 3.5 yr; 10.4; 8.21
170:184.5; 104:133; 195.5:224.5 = -1.8 yr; 11.9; 9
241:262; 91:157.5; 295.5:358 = -0.6 yr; 11.2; 10.1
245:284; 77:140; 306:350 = 6.5 yr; 11.8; 10.3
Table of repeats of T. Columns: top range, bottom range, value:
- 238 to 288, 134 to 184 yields 0.86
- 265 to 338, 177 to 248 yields 0.85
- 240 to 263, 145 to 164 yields 1.16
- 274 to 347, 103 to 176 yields 0.79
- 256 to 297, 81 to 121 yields 0.61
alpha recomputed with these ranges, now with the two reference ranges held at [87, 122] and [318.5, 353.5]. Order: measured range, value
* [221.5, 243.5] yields 0.05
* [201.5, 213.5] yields 0.23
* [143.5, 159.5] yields 0.22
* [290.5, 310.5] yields 0.30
